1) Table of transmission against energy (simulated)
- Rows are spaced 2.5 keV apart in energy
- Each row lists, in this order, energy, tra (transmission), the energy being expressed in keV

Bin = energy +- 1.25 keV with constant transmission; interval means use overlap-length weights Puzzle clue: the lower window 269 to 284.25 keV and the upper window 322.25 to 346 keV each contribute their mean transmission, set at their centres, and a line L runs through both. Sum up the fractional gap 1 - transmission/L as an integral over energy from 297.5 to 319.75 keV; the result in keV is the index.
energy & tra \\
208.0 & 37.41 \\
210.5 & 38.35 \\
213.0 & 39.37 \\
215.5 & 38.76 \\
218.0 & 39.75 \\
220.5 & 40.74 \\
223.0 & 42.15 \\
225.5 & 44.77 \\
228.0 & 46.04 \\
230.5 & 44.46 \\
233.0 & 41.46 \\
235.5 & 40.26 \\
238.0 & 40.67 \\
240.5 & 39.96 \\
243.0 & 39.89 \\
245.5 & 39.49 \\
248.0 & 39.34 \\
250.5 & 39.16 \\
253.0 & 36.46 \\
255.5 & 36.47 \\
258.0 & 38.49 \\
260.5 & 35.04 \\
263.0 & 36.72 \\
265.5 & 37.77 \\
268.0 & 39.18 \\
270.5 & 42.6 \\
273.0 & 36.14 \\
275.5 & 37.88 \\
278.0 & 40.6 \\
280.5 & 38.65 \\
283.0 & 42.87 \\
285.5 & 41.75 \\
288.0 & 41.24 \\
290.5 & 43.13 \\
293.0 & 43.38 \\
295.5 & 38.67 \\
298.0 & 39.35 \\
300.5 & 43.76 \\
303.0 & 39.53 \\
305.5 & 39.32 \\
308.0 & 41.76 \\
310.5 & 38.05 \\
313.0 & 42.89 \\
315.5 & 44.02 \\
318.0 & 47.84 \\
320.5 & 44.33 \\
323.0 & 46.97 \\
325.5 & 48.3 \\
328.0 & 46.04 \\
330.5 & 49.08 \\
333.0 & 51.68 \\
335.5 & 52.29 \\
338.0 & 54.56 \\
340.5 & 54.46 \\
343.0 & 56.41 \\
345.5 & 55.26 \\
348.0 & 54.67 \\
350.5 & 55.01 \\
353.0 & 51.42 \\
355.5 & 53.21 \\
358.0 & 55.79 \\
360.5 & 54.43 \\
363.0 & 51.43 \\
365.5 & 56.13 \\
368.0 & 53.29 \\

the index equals 2.1 keV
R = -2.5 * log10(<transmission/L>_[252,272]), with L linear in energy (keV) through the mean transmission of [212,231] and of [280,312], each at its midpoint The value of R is 0.10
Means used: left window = 41.9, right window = 40.9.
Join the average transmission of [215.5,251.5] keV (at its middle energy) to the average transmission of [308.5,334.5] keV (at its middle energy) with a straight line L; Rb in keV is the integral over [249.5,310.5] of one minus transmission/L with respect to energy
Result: 5.8 keV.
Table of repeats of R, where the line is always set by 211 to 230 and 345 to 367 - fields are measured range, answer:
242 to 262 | 0.17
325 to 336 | 0.05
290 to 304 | 0.18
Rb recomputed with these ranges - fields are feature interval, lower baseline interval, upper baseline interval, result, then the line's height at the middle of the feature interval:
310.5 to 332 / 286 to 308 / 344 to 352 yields 0.9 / 47.7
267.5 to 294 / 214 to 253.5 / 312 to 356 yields 2.7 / 45.4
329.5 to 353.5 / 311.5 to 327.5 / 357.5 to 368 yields -1.7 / 50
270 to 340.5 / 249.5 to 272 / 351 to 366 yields 2.3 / 45.1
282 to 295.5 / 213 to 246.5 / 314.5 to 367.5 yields 1.4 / 46.8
